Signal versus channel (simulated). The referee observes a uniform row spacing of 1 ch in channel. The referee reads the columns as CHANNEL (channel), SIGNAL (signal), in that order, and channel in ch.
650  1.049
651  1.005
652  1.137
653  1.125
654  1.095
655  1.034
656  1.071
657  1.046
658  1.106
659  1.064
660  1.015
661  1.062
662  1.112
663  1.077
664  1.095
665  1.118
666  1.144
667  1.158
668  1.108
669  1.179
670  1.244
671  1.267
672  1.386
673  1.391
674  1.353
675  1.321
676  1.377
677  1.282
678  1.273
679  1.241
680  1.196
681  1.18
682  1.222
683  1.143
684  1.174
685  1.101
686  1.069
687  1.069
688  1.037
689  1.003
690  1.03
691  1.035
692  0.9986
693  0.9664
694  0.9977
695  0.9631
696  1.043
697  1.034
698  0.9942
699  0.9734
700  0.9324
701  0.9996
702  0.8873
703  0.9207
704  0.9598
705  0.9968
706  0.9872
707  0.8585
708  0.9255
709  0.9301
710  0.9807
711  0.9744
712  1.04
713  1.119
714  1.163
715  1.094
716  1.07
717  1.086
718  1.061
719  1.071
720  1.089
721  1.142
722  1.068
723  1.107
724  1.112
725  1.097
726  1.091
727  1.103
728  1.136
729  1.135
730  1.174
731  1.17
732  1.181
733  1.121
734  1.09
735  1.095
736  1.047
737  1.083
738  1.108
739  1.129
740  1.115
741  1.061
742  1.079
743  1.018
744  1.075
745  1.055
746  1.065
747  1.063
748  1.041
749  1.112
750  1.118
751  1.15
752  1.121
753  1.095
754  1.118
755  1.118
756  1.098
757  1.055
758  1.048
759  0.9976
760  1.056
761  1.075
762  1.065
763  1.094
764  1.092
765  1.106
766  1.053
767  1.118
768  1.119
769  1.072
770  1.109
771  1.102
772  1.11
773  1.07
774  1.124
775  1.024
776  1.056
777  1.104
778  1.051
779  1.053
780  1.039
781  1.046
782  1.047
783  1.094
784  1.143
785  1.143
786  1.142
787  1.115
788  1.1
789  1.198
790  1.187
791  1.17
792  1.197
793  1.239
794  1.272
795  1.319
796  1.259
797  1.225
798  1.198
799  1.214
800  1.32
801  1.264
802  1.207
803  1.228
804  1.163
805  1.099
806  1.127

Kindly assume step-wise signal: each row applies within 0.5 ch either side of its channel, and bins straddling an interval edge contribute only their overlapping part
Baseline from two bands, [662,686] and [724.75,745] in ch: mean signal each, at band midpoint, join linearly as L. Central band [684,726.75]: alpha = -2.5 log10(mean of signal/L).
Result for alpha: 0.13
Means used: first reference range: 1.21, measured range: 1.03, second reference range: 1.1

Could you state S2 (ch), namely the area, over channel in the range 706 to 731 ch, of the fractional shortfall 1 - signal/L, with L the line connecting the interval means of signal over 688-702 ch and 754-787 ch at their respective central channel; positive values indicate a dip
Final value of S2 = -1.1 ch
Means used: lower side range 0.995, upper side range 1.08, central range 1.07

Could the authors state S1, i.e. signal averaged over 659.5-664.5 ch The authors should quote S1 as 1.07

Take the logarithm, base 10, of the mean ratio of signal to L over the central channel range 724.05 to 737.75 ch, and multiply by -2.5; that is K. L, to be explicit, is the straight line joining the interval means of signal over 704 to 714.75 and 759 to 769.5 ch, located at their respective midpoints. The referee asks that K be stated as -0.09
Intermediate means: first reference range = 0.998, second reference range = 1.08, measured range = 1.12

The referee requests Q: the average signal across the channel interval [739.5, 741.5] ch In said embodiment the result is 1.09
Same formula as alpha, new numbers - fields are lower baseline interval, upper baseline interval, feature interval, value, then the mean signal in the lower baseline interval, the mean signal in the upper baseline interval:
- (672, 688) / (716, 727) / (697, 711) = 0.20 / 1.23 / 1.09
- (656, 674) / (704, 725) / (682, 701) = 0.06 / 1.15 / 1.04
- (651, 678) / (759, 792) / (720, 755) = 0.02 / 1.17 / 1.1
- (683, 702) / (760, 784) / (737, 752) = -0.03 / 1.02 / 1.08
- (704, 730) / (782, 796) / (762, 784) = 0.07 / 1.06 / 1.18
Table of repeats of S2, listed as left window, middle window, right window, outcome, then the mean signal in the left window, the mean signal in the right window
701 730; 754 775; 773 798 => 0.5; 1.04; 1.14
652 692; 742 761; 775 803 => 1.3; 1.15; 1.16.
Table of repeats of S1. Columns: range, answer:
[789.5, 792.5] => 1.18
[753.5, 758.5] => 1.09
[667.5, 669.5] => 1.14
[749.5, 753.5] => 1.12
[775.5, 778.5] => 1.07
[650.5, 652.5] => 1.07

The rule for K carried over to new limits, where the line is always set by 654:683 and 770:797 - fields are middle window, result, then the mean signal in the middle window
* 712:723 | 0.06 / 1.09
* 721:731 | 0.04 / 1.12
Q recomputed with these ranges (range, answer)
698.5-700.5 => 0.953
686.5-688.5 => 1.05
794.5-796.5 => 1.29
